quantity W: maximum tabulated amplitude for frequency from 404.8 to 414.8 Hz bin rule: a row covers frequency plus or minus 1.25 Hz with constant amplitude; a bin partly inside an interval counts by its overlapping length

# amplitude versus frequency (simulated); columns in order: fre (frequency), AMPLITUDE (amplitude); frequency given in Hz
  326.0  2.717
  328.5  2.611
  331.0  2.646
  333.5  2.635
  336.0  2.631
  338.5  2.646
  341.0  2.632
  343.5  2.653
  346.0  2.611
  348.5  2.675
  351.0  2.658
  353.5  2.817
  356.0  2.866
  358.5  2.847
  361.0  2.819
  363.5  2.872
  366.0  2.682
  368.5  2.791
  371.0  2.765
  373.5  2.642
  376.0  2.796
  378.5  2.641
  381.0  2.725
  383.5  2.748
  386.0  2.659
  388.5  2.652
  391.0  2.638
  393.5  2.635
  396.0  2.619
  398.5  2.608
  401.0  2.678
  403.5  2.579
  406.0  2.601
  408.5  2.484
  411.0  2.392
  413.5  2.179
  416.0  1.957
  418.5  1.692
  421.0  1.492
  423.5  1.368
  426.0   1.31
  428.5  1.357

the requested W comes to 2.601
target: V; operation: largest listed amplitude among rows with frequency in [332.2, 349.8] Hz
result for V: 2.675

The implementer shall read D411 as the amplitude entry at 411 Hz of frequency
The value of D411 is 2.392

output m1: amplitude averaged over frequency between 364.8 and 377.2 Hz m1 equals 2.74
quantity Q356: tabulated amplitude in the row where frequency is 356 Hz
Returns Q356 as 2.866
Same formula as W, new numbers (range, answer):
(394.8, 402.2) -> 2.678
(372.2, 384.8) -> 2.796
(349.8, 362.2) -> 2.866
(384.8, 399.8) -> 2.659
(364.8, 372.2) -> 2.791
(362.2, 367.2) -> 2.872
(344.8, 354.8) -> 2.817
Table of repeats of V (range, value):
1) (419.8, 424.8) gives 1.492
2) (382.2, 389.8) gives 2.748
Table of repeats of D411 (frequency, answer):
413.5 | 2.179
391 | 2.638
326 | 2.717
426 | 1.31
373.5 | 2.642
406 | 2.601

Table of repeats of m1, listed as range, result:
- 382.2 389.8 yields 2.69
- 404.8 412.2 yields 2.49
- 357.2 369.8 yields 2.8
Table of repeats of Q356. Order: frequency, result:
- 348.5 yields 2.675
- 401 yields 2.678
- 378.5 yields 2.641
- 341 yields 2.632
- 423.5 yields 1.368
